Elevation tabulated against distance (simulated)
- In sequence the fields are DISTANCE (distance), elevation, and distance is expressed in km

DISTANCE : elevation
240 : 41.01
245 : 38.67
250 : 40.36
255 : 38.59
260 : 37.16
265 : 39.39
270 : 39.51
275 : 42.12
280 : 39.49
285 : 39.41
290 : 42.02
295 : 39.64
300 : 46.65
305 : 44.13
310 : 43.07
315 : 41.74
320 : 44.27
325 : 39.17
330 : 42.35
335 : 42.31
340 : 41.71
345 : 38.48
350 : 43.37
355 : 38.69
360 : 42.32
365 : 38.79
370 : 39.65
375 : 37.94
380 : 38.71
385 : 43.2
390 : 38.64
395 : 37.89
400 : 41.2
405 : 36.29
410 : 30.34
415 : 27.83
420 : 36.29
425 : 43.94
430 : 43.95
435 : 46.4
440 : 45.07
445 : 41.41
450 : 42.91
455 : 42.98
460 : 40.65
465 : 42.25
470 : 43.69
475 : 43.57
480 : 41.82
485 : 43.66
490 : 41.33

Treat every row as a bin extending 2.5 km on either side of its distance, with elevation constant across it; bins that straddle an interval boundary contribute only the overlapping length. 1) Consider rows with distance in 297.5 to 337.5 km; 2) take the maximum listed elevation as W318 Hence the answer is 46.65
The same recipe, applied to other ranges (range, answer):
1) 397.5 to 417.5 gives 41.2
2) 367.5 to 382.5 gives 39.65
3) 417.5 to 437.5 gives 46.4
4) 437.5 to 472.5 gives 45.07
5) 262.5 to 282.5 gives 42.12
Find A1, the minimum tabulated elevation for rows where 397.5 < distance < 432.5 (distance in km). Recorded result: 27.83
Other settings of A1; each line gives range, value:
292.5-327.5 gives 39.17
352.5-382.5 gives 37.94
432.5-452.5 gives 41.41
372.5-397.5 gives 37.89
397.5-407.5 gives 36.29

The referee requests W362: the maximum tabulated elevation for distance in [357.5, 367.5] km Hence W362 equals 42.32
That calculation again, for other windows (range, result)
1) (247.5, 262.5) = 40.36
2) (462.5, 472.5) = 43.69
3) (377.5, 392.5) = 43.2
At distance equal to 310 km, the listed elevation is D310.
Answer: 43.07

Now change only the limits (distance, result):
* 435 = 46.4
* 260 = 37.16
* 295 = 39.64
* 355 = 38.69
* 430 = 43.95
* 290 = 42.02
